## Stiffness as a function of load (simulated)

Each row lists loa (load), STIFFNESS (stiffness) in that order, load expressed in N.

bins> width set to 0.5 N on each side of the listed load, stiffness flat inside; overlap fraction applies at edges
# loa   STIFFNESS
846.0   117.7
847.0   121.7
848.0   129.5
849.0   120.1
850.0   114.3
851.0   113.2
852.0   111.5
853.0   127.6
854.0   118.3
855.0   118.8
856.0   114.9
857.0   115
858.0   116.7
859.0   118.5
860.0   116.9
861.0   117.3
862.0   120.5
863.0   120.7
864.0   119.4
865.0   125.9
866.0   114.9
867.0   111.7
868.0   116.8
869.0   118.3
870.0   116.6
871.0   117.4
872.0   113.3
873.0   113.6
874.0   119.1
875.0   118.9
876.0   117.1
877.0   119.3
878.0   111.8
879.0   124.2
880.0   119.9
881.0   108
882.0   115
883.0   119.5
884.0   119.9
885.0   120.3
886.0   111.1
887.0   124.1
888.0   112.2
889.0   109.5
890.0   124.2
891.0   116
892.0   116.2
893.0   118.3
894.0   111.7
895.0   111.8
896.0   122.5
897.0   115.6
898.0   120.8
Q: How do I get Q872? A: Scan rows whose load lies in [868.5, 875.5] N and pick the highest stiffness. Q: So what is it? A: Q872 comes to 119.1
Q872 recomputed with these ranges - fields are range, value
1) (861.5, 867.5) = 125.9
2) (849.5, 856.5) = 127.6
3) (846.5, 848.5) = 129.5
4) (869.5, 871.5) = 117.4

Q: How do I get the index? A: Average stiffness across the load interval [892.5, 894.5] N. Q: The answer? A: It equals 115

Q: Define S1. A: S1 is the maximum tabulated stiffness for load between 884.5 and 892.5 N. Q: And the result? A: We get 124.2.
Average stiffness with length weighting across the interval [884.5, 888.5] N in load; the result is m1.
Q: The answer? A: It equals 117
